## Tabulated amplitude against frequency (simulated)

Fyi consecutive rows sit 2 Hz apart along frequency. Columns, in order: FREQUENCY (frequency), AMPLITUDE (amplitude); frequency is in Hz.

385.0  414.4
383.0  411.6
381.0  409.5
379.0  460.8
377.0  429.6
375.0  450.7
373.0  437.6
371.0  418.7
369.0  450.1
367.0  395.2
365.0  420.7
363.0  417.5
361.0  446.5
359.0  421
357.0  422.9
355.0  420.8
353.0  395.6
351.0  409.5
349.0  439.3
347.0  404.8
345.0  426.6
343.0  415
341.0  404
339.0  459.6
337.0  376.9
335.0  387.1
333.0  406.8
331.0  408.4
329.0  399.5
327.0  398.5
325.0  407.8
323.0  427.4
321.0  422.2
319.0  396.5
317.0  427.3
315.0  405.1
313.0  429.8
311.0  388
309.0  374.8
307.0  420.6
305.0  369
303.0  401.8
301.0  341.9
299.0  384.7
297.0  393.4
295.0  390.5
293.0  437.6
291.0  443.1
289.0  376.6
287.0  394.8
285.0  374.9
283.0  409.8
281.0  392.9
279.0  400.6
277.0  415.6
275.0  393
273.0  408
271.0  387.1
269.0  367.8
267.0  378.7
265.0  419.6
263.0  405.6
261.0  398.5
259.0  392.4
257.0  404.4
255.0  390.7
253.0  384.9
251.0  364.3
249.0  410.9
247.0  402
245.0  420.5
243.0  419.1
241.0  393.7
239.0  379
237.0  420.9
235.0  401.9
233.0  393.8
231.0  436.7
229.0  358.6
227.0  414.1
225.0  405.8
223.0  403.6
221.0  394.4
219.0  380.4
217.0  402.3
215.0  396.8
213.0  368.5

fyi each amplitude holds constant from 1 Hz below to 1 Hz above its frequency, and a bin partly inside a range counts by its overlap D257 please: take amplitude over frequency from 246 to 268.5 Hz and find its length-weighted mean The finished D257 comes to 395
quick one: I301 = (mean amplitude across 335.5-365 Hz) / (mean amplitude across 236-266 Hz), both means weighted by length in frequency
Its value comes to 1.04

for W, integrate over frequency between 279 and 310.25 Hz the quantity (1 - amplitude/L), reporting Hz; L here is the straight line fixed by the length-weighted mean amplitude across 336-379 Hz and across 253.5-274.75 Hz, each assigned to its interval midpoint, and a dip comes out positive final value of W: 0.8 Hz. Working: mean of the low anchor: 395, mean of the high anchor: 423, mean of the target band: 394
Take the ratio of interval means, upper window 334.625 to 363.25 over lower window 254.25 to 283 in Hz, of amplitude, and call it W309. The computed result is 1.05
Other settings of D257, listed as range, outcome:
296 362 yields 407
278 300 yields 400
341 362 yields 419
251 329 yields 398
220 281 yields 399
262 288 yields 396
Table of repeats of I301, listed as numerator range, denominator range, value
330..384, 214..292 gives 1.05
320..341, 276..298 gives 1.02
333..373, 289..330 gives 1.04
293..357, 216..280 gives 1.02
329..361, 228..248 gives 1.03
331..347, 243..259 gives 1.03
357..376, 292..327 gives 1.07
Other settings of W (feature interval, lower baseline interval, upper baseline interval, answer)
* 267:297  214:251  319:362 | 0.61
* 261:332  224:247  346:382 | 2.43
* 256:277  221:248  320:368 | 0.52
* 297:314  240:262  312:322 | 0.99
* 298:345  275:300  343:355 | 0.72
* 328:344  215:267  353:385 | 0.46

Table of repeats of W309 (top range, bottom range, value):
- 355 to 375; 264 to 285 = 1.08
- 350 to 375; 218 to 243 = 1.06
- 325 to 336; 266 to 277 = 1.03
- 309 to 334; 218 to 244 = 1.02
